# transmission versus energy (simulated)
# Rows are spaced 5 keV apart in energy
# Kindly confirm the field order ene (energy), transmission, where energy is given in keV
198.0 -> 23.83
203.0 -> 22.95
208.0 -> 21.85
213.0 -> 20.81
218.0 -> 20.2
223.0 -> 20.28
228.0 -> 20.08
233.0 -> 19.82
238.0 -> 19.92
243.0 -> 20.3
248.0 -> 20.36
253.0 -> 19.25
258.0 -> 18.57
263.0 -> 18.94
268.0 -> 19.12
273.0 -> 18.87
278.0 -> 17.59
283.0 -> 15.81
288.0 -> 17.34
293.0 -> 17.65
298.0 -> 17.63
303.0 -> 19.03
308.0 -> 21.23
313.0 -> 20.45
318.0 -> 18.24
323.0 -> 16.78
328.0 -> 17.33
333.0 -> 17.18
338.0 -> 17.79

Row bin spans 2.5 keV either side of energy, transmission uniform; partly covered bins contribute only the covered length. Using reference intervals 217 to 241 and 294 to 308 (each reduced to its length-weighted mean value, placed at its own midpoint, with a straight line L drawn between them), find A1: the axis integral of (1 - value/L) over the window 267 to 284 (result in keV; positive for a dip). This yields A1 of 1.2 keV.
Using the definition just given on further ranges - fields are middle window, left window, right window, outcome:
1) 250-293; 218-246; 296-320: 3.4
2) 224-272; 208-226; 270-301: -0.9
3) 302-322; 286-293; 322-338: -2.6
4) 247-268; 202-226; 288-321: 0.9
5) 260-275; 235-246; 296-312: 0.7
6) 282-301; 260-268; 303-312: 2.5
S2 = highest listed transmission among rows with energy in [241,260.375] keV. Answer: 20.36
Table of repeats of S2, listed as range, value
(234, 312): 21.23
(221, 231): 20.28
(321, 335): 17.33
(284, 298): 17.65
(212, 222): 20.81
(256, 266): 18.94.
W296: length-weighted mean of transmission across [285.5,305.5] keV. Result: 17.9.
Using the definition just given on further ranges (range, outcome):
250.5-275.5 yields 18.9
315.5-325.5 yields 17.5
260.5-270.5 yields 19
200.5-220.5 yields 21.5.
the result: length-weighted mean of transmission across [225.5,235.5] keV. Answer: 19.9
